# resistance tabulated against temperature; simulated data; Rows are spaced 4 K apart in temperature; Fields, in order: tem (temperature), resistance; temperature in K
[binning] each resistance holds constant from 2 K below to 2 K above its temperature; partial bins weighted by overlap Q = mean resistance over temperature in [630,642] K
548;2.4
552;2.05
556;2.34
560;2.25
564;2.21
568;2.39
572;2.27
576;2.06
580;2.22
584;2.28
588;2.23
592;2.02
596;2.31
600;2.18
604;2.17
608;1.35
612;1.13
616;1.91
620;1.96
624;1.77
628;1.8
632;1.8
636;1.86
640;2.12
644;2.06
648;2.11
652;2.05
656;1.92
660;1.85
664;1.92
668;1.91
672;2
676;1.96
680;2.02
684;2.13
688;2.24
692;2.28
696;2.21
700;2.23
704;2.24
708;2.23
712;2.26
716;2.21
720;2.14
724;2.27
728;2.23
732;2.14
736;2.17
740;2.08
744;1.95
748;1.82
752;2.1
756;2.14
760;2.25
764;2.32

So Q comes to 1.93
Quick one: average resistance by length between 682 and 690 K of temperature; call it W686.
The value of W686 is 2.19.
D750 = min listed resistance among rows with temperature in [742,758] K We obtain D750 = 1.82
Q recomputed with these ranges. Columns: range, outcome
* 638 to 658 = 2.05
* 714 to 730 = 2.21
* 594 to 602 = 2.25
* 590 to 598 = 2.17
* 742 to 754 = 1.96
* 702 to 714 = 2.24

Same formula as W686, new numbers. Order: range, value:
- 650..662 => 1.94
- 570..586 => 2.21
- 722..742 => 2.18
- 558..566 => 2.23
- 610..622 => 1.67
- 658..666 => 1.89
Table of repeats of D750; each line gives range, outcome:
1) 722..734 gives 2.14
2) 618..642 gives 1.77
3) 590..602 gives 2.02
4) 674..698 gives 1.96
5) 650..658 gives 1.92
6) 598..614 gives 1.13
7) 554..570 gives 2.21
